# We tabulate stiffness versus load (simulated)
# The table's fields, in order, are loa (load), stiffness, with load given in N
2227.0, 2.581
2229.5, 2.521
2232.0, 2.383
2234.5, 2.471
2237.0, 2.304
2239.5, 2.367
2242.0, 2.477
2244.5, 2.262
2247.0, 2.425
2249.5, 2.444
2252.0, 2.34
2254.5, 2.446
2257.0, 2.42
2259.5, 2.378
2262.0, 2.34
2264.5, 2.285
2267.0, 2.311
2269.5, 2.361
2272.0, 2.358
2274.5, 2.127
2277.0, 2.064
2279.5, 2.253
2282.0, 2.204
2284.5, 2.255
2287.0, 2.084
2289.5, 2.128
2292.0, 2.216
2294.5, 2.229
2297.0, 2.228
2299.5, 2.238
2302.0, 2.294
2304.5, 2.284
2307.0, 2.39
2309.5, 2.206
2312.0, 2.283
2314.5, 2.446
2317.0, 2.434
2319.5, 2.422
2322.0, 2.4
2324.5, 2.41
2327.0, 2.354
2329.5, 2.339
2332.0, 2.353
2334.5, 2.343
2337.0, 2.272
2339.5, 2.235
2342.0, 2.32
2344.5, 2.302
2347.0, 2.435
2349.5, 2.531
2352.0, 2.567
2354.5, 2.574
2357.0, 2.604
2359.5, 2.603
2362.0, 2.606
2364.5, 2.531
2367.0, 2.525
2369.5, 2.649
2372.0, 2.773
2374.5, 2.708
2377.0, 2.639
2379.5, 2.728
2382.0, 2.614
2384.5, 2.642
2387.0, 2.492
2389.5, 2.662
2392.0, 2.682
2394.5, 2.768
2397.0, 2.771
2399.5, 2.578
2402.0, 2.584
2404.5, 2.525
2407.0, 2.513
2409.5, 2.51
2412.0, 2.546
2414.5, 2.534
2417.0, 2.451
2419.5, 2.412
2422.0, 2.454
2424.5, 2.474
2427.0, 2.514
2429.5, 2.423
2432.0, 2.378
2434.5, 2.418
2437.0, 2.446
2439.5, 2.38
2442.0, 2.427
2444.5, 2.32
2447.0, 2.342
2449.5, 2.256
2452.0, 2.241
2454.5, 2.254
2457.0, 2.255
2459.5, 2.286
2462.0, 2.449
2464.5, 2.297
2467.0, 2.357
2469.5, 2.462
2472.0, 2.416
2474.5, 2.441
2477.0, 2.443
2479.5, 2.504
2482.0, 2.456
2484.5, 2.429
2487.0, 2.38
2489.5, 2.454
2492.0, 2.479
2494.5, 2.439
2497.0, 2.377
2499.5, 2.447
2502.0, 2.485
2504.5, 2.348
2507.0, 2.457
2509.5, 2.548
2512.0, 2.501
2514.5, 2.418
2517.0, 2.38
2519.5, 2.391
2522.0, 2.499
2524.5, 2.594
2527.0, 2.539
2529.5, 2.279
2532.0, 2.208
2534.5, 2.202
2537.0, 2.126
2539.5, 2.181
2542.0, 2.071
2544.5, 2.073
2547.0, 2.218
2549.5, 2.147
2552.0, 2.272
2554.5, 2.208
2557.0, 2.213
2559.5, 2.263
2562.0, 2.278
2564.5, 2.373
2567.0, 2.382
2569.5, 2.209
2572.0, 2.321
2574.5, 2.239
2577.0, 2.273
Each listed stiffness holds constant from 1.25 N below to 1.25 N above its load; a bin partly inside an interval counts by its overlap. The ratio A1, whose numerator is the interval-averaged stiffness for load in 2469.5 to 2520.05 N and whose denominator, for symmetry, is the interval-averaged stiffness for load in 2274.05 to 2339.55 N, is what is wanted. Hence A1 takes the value 1.07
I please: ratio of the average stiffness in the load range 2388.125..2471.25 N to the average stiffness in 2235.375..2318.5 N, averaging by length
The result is 1.07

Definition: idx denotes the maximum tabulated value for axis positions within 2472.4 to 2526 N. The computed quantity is 2.594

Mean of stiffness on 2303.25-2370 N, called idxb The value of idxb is 2.42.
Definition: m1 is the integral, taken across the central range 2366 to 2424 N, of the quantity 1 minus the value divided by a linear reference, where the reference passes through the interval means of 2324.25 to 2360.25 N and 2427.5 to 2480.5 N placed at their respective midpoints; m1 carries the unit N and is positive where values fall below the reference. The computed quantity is -4.91 N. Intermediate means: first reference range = 2.41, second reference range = 2.37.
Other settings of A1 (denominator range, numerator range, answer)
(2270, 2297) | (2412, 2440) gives 1.11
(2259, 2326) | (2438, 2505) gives 1.05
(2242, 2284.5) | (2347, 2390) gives 1.13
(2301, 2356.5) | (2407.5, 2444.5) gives 1.03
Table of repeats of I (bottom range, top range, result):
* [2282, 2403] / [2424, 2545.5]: 0.97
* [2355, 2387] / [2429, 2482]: 0.90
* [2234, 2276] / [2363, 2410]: 1.12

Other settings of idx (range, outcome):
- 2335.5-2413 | 2.773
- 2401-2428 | 2.584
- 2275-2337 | 2.446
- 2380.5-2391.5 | 2.662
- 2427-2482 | 2.514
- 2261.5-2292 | 2.361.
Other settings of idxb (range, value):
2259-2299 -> 2.24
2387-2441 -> 2.52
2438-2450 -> 2.35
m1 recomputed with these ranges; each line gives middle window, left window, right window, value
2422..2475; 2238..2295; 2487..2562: -1.1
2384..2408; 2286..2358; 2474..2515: -2.4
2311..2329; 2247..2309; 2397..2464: -0.6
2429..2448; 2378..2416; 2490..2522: 1.2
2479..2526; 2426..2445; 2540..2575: -2.8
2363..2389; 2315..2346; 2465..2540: -2.9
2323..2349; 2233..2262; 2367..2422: 1.8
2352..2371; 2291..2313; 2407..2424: -1.6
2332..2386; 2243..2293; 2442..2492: -4.7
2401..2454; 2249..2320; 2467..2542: -1.6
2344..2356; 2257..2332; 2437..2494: -0.9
